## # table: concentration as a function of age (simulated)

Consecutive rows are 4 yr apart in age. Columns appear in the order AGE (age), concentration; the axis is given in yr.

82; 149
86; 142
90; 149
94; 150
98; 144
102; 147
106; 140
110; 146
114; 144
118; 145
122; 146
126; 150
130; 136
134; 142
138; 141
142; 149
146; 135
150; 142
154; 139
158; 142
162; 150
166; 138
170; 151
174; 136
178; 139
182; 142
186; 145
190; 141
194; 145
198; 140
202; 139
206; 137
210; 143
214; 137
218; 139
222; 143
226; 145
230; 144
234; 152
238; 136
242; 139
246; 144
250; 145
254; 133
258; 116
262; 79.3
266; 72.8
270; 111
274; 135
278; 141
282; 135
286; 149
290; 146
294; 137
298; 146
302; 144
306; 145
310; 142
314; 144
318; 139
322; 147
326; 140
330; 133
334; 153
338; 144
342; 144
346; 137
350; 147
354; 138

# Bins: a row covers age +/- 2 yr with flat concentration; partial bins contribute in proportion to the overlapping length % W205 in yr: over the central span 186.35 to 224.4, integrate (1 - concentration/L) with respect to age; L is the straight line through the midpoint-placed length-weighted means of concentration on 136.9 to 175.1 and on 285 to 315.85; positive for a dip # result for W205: 0.6 yr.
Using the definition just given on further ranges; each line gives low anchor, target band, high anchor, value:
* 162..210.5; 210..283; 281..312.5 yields 6.1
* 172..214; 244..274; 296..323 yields 5.6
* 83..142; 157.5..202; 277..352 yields 0.5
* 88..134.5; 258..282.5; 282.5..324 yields 5.5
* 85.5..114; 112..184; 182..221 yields 0.3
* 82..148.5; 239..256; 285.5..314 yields 0.5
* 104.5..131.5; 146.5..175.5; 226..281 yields -0.7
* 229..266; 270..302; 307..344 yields -0.9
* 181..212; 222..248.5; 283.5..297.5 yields -0.2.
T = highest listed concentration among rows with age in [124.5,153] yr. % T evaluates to 150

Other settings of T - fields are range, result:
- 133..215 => 151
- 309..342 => 153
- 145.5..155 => 142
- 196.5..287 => 152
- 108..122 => 146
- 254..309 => 149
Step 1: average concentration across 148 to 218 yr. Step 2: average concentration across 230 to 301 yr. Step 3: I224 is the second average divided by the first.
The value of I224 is 0.93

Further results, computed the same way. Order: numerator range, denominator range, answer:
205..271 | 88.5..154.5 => 0.91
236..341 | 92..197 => 0.94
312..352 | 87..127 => 0.98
